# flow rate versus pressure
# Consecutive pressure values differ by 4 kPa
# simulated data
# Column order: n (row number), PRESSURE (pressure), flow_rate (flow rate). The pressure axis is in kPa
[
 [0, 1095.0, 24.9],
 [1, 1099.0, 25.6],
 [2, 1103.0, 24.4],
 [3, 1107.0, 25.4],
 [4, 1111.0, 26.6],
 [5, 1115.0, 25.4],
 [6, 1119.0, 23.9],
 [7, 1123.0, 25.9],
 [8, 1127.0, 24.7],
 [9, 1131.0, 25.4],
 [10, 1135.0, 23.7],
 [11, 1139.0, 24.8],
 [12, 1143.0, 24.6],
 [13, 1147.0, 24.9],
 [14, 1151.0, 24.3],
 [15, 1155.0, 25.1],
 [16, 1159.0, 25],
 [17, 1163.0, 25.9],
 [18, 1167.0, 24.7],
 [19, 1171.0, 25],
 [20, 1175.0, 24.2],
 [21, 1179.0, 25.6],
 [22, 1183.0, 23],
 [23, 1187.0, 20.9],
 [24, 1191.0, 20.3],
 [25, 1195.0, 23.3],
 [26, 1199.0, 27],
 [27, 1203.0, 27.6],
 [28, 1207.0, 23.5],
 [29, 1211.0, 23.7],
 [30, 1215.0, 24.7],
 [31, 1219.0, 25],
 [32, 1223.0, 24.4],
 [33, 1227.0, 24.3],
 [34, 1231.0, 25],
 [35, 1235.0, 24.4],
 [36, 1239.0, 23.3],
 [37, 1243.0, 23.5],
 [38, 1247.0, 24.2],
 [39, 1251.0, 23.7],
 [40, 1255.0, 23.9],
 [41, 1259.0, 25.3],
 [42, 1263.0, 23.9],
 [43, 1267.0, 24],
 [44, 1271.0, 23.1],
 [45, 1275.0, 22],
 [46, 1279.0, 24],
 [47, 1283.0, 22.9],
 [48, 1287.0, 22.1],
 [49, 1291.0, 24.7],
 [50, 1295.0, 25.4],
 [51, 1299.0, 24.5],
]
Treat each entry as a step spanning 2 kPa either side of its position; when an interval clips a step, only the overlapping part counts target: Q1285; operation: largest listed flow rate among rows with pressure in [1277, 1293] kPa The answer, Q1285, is 24.7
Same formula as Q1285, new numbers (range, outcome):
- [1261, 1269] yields 24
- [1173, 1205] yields 27.6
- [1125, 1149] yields 25.4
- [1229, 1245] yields 25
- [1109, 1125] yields 26.6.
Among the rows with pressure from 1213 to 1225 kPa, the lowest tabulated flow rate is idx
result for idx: 24.4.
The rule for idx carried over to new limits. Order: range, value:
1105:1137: 23.7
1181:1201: 20.3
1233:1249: 23.3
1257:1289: 22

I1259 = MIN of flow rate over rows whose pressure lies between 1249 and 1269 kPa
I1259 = 23.7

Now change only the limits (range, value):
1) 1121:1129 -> 24.7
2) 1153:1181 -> 24.2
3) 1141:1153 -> 24.3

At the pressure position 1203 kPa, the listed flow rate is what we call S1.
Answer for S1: 27.6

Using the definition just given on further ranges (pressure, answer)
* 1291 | 24.7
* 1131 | 25.4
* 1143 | 24.6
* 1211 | 23.7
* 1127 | 24.7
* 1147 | 24.9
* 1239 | 23.3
